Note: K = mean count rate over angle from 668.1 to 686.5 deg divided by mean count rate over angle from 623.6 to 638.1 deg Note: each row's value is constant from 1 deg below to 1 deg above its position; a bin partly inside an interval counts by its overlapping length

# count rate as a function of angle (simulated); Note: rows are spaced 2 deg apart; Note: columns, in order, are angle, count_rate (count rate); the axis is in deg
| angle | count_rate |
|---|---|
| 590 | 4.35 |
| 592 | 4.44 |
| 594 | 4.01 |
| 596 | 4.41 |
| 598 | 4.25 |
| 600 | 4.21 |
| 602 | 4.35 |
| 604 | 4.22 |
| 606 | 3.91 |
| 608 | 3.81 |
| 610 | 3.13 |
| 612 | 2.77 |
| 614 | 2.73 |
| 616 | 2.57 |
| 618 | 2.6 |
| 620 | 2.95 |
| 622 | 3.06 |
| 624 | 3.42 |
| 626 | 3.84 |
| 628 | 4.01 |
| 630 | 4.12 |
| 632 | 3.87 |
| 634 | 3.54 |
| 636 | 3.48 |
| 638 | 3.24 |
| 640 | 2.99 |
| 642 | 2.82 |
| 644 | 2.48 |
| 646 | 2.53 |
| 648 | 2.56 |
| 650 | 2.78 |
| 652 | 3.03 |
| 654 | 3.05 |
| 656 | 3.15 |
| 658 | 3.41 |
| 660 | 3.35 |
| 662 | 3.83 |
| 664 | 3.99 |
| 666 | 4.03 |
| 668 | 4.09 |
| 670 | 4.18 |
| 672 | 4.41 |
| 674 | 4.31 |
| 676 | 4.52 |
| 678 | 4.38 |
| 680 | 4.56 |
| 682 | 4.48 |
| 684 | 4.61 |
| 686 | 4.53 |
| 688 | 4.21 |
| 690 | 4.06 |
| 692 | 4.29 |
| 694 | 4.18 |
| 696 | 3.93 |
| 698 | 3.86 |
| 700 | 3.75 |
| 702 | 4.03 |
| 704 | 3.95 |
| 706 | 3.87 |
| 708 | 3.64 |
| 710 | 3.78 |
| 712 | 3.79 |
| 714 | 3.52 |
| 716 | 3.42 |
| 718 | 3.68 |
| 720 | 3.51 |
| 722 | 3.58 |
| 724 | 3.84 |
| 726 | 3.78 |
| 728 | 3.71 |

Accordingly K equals 1.19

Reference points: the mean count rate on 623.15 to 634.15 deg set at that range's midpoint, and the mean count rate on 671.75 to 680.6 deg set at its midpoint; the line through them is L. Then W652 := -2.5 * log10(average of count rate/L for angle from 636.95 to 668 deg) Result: 0.287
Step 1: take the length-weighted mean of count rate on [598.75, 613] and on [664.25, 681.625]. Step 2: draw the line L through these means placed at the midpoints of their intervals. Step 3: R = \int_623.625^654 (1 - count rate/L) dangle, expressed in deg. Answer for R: 6.0 deg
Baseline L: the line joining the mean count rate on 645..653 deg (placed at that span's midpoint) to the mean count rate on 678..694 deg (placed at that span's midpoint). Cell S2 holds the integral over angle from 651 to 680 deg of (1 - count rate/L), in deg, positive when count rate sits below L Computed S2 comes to -3.3 deg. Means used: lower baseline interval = 2.72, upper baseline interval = 4.38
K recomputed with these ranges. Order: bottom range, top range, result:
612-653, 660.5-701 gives 1.35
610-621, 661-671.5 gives 1.46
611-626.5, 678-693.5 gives 1.48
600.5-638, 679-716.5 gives 1.16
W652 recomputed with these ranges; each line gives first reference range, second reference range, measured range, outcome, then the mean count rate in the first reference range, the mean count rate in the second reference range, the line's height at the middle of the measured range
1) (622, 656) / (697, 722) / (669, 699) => -0.210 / 3.23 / 3.73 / 3.55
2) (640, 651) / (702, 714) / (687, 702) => -0.140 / 2.67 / 3.8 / 3.56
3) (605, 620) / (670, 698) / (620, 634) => -0.102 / 3.07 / 4.32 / 3.32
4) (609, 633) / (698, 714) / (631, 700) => -0.050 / 3.26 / 3.81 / 3.55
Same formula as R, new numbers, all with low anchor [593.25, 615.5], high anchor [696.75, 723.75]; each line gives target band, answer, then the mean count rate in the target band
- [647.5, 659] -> 2.3 deg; 3.02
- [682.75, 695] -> -1.9 deg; 4.32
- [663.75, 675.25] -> -1.4 deg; 4.19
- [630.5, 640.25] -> 0.7 deg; 3.49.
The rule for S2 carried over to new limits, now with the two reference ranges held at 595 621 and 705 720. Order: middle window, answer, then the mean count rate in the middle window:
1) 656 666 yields -0.10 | 3.63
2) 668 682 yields -2.96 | 4.38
